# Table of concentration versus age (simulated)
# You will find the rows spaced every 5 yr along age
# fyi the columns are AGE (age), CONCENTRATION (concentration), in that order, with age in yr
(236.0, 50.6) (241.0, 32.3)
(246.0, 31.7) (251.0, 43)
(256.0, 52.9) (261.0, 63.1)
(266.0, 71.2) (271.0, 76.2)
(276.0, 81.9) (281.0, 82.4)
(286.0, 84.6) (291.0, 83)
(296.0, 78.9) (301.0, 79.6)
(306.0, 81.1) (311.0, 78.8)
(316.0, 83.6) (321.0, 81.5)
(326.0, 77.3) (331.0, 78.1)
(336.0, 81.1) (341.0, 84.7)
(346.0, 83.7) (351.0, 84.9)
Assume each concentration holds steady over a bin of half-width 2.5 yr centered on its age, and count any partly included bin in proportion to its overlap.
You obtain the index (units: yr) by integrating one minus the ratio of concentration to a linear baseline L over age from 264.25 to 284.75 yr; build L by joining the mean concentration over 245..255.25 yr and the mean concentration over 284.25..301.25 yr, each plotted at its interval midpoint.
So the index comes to -4.7 yr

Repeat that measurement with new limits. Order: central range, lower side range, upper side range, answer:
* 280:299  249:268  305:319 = -3.0 yr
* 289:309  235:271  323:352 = -3.9 yr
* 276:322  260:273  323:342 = -3.8 yr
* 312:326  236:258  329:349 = -1.6 yr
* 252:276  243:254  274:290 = -3.0 yr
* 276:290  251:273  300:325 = -2.5 yr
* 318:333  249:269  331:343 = -0.2 yr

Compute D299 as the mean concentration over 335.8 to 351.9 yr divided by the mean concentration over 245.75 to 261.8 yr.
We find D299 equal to 1.74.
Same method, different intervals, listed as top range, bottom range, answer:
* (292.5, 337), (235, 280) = 1.41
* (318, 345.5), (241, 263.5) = 1.76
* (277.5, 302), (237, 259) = 1.99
